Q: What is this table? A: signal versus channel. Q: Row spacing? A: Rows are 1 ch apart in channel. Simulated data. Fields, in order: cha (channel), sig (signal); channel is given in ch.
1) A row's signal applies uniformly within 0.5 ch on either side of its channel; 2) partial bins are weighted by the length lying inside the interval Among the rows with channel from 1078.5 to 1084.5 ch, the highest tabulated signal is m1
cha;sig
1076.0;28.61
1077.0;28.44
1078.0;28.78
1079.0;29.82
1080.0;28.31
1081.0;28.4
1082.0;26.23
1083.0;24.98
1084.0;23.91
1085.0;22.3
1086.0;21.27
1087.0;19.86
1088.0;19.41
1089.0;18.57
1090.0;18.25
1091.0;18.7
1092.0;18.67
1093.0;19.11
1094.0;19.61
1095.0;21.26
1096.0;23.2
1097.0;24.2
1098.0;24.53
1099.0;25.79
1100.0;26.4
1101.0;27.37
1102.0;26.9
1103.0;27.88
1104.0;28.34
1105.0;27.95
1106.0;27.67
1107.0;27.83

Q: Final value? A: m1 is 29.82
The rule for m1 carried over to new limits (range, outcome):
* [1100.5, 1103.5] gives 27.88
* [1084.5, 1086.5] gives 22.3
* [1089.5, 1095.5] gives 21.26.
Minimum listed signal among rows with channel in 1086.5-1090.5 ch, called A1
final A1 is 18.25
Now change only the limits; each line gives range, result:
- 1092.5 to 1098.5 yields 19.11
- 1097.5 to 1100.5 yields 24.53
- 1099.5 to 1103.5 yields 26.4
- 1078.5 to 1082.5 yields 26.23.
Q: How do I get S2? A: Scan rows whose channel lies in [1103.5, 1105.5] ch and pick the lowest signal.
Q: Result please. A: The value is 27.95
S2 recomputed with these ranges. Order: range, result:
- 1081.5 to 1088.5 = 19.41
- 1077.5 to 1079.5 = 28.78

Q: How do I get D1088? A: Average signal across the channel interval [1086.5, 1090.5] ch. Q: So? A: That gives 19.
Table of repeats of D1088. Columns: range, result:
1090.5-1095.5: 19.5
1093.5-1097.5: 22.1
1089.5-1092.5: 18.5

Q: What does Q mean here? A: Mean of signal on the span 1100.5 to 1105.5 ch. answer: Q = 27.7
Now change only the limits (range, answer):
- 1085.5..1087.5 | 20.6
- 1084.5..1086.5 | 21.8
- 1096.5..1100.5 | 25.2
